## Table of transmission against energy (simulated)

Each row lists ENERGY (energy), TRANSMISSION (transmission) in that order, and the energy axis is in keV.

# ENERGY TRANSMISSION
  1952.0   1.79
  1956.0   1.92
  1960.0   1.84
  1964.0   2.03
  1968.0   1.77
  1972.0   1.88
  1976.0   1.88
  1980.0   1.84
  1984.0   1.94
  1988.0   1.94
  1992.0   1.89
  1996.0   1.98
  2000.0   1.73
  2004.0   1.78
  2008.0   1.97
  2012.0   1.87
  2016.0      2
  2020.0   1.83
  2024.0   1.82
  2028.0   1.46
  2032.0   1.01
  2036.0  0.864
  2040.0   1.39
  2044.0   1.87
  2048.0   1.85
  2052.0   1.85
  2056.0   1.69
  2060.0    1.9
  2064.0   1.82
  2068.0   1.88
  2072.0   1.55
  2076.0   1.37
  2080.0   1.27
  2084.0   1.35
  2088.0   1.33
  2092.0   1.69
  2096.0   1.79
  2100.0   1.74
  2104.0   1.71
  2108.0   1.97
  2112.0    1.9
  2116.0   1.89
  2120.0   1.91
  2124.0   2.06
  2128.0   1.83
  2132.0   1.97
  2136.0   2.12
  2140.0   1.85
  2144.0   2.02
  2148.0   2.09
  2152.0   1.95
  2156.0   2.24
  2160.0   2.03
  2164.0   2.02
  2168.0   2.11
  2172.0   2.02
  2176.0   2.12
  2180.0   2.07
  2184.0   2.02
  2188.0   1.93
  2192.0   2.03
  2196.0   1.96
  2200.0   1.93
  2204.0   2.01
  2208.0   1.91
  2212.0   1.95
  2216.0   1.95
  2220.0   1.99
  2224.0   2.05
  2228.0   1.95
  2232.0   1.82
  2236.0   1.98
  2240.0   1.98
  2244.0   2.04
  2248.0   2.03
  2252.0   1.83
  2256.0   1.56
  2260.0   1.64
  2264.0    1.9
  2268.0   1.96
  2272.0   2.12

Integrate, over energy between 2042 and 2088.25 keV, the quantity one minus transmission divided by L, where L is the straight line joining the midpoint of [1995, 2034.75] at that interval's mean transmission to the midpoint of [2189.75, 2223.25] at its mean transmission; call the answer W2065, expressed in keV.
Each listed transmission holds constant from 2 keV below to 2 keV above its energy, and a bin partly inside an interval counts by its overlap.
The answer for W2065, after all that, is 3.3 keV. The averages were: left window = 1.72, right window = 1.97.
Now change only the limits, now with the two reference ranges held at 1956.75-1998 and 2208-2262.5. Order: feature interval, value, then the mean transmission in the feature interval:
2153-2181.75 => -2.70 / 2.08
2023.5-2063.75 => 6.97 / 1.57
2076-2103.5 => 5.43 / 1.53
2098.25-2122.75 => 0.54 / 1.86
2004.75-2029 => 0.80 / 1.84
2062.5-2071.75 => 0.52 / 1.79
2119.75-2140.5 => -0.71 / 1.97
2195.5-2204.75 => -0.28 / 1.96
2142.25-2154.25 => -0.76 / 2.02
